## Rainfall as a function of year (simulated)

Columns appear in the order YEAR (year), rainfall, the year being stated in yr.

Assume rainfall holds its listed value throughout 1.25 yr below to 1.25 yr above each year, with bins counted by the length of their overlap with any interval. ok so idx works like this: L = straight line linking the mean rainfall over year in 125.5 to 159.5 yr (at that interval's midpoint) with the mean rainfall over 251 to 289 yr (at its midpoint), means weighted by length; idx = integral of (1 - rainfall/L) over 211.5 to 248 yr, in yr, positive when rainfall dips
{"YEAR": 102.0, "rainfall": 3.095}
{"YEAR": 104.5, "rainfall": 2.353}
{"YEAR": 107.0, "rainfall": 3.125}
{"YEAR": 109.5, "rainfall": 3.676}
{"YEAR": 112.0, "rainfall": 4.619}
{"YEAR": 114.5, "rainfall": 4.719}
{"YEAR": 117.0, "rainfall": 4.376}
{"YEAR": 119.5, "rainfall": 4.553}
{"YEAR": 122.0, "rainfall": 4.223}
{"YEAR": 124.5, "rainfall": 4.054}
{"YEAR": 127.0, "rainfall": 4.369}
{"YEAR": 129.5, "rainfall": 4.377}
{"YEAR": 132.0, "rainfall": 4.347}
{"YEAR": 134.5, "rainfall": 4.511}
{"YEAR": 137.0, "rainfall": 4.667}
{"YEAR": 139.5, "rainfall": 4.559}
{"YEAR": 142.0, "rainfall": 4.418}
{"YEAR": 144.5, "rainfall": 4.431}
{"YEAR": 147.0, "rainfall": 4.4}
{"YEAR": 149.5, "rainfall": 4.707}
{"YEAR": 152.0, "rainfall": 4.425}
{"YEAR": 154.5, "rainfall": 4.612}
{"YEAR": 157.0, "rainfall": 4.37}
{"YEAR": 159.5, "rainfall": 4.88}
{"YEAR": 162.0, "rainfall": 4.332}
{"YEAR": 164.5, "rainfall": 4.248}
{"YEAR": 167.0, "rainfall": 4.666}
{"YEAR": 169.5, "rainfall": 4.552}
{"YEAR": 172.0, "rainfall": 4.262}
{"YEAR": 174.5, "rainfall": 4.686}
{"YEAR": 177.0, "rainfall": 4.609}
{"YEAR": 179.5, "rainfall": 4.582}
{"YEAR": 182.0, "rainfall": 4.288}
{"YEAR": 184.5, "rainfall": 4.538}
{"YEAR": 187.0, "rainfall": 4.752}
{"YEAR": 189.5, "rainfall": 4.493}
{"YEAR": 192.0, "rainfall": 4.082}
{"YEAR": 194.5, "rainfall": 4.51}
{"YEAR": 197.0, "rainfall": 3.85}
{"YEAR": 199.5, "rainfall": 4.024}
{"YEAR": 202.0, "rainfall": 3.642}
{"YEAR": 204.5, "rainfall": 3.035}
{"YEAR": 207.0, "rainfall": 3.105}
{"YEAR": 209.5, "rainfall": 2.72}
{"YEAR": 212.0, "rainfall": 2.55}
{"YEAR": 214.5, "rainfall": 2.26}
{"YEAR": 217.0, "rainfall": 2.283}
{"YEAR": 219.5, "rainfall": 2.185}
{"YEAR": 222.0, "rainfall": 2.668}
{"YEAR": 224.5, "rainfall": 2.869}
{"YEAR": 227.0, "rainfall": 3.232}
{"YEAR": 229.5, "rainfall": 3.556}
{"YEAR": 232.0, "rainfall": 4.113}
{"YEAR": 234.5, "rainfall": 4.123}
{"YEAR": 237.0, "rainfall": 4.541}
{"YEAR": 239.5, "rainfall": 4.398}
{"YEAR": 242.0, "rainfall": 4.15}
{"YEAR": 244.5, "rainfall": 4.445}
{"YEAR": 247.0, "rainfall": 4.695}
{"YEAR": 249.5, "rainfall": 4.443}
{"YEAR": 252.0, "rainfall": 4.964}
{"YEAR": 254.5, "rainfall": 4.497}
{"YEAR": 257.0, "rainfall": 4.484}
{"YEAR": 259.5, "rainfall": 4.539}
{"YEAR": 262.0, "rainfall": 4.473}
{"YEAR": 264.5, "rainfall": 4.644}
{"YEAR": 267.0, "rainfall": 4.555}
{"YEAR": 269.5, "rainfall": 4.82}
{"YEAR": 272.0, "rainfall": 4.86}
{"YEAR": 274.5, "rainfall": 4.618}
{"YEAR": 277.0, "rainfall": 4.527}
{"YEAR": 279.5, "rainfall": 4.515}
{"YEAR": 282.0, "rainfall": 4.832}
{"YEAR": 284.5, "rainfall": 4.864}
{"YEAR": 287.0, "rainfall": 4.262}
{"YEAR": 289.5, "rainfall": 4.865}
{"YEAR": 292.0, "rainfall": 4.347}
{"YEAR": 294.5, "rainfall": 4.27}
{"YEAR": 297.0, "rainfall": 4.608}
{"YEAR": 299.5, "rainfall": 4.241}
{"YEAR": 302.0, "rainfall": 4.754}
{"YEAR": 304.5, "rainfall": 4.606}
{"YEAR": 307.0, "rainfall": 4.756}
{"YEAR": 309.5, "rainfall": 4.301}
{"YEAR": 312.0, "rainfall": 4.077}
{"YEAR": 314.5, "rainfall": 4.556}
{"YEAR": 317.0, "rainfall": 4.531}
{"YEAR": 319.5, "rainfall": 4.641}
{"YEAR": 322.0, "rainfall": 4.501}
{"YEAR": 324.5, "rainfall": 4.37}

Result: 8.81 yr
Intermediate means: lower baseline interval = 4.49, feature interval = 3.48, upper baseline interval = 4.63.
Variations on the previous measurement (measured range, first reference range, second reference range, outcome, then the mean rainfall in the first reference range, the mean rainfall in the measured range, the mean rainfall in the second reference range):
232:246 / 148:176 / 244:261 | 0.8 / 4.52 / 4.32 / 4.59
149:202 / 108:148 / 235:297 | 0.2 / 4.39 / 4.43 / 4.56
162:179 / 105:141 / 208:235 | -4.1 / 4.26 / 4.49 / 2.93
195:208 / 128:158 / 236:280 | 2.7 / 4.49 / 3.6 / 4.57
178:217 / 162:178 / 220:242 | 4.0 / 4.49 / 3.72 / 3.66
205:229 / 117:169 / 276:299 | 9.7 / 4.46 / 2.69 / 4.56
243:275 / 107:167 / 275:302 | -0.7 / 4.41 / 4.61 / 4.55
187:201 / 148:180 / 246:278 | 1.0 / 4.53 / 4.23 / 4.62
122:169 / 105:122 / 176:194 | -2.1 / 4.1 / 4.46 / 4.48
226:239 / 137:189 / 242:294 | 1.8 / 4.52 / 3.95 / 4.6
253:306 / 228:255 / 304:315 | -2.2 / 4.34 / 4.58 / 4.44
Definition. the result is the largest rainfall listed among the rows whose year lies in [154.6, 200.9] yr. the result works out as 4.88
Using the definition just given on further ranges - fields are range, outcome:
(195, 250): 4.695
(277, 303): 4.865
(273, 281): 4.618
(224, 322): 4.964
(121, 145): 4.667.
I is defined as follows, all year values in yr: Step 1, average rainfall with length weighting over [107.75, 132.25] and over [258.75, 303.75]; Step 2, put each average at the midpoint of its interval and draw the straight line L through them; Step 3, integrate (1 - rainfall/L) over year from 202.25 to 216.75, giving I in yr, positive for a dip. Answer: 5.5 yr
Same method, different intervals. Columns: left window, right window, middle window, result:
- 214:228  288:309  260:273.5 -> -3.3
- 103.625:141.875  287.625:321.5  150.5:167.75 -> -1.0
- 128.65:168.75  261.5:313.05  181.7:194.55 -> 0.2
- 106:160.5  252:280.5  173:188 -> -0.3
